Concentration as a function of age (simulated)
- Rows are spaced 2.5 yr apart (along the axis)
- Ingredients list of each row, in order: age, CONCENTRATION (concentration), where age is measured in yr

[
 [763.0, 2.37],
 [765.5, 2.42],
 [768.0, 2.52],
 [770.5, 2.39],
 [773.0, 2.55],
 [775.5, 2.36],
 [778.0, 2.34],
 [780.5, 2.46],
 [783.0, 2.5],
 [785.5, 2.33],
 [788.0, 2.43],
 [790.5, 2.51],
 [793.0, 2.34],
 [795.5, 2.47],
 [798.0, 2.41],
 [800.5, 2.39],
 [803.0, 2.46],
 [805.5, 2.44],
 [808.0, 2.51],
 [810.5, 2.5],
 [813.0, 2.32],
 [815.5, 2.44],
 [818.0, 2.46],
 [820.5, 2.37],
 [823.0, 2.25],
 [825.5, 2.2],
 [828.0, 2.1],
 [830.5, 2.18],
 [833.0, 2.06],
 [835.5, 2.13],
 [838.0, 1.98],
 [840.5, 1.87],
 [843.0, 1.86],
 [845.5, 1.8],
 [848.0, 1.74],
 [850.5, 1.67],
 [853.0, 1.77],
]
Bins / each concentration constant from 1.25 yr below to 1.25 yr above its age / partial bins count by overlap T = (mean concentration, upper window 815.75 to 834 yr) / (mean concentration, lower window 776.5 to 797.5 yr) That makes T 0.9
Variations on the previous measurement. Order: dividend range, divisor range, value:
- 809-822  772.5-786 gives 1.00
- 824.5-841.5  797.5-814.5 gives 0.85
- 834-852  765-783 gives 0.76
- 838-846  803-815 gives 0.76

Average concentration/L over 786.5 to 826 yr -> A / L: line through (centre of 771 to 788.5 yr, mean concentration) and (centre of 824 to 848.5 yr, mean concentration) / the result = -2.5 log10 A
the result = -0.09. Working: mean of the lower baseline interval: 2.42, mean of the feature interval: 2.41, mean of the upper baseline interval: 2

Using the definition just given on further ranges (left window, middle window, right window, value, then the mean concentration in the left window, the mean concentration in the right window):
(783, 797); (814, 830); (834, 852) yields -0.10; 2.42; 1.87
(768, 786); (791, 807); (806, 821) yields 0.00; 2.43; 2.44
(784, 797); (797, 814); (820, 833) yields -0.05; 2.42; 2.2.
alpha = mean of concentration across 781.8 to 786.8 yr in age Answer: 2.41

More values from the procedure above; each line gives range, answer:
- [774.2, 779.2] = 2.35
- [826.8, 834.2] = 2.11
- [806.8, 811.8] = 2.5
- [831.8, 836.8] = 2.09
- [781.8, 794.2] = 2.42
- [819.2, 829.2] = 2.23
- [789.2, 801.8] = 2.42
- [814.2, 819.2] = 2.45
